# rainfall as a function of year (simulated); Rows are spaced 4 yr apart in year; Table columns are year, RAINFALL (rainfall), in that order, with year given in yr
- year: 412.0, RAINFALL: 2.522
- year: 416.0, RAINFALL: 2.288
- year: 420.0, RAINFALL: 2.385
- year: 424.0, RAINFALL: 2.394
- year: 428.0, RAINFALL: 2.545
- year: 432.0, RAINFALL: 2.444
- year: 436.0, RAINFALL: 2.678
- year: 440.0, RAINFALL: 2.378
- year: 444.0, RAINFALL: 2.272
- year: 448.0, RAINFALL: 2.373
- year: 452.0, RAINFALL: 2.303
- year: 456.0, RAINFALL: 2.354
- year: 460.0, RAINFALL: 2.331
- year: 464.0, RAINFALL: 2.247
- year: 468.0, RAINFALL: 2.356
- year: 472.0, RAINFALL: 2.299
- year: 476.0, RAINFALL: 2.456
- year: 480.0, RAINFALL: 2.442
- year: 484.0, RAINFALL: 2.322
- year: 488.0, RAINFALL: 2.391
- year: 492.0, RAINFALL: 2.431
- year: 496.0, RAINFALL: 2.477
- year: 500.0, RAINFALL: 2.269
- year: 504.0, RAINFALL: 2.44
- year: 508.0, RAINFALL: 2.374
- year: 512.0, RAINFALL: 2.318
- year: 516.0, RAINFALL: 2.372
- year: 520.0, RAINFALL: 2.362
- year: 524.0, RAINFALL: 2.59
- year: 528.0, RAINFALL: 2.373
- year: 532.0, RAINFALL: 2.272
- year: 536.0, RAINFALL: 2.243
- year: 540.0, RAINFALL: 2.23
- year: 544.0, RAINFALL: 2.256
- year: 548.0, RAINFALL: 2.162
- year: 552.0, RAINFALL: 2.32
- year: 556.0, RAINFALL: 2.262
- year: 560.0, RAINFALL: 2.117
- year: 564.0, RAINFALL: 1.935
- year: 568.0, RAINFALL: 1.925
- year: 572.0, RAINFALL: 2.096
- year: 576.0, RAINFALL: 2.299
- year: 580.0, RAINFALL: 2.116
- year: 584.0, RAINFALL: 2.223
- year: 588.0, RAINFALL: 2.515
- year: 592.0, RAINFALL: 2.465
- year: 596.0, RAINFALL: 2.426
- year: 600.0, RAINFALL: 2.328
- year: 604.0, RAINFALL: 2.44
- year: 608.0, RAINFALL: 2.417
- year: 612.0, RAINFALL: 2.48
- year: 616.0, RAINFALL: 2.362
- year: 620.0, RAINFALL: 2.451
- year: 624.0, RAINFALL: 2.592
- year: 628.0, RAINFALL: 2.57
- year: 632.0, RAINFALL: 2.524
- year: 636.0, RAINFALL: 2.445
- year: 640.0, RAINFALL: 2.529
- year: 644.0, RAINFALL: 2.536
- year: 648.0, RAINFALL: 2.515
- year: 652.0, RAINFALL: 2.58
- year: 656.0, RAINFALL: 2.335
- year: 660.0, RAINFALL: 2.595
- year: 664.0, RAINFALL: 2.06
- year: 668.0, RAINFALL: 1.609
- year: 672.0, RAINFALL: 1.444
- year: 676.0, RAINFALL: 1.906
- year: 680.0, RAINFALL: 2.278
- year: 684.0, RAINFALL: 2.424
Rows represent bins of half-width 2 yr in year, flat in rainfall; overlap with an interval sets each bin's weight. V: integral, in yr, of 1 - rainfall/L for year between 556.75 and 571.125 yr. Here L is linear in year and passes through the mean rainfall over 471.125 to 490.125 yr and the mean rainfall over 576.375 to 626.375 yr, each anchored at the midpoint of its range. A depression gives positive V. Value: 2.2 yr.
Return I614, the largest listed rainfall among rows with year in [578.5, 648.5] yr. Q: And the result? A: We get 2.592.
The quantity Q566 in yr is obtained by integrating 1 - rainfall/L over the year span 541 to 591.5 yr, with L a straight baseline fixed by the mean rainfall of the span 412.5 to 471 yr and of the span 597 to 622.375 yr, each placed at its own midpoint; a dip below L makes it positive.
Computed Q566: 4.5 yr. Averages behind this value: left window 2.38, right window 2.42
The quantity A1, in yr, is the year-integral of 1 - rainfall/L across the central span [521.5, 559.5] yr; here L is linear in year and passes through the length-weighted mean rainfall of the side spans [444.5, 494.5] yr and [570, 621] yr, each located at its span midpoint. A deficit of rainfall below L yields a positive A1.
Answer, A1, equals 0.98 yr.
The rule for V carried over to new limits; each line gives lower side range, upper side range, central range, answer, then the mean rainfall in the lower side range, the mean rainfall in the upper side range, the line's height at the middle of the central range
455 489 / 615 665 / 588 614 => 0.18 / 2.35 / 2.48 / 2.45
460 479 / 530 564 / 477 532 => -2.60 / 2.34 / 2.22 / 2.29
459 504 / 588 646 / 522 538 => 0.24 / 2.37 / 2.47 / 2.41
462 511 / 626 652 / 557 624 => 4.92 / 2.37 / 2.52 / 2.48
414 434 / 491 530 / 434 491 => 0.79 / 2.41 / 2.4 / 2.41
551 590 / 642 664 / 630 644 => -0.52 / 2.18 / 2.47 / 2.41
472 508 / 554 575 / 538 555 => -0.70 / 2.4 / 2.08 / 2.15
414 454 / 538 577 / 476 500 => -1.12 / 2.41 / 2.16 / 2.3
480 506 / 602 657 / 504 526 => 0.01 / 2.39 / 2.49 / 2.41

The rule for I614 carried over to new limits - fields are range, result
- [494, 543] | 2.59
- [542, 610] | 2.515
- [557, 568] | 2.117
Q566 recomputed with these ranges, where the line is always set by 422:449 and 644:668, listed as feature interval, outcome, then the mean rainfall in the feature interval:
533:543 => 0.7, 2.24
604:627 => -0.9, 2.46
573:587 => 1.0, 2.23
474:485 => 0.1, 2.41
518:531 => -0.1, 2.43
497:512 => 0.3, 2.36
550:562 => 0.8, 2.23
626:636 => -0.7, 2.53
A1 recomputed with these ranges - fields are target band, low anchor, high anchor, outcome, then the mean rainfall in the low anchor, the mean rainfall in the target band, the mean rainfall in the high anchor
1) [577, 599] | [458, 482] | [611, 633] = 1.1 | 2.36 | 2.35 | 2.5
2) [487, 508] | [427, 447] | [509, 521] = -0.2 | 2.45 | 2.4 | 2.35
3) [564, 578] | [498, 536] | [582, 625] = 1.9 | 2.37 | 2.08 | 2.42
